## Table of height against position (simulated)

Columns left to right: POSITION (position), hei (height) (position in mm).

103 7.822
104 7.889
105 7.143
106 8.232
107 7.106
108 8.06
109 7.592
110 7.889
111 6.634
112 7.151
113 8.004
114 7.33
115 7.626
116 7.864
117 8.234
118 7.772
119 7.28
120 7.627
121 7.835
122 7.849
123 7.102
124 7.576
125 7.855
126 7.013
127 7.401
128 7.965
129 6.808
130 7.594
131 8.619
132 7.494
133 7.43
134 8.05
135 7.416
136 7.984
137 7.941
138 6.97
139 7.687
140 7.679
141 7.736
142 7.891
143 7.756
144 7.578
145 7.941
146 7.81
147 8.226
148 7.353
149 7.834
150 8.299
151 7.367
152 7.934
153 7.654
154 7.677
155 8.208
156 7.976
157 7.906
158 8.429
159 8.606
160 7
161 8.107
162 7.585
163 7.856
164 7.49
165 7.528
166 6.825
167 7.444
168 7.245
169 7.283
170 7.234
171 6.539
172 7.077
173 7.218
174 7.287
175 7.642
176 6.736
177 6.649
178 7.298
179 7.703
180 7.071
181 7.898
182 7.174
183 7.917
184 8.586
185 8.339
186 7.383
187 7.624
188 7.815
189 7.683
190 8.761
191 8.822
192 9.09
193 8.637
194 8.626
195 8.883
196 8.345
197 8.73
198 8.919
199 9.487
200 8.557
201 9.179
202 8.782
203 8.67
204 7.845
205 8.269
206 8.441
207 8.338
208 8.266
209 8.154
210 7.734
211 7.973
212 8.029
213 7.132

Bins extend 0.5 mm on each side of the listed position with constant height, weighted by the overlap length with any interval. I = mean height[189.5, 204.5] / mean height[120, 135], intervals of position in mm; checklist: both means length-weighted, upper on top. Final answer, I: 1.2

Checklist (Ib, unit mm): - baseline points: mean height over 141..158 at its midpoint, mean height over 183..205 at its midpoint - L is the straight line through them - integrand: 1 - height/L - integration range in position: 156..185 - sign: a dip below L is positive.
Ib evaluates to 2.3 mm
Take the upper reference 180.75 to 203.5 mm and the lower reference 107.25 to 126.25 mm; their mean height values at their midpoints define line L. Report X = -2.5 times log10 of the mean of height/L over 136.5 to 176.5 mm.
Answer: 0.06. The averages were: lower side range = 7.6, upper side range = 8.44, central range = 7.61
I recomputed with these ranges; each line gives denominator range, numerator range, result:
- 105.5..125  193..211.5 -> 1.12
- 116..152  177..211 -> 1.07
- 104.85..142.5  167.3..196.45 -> 1.02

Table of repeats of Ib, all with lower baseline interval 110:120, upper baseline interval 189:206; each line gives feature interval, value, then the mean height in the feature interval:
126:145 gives 0.5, 7.66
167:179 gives 1.7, 7.15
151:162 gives 0.3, 7.91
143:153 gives 0.3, 7.8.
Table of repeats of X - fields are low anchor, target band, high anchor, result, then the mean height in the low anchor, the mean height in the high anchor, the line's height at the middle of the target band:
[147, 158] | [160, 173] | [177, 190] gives 0.07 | 7.87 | 7.71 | 7.79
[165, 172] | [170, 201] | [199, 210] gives -0.03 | 7.12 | 8.46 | 7.76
